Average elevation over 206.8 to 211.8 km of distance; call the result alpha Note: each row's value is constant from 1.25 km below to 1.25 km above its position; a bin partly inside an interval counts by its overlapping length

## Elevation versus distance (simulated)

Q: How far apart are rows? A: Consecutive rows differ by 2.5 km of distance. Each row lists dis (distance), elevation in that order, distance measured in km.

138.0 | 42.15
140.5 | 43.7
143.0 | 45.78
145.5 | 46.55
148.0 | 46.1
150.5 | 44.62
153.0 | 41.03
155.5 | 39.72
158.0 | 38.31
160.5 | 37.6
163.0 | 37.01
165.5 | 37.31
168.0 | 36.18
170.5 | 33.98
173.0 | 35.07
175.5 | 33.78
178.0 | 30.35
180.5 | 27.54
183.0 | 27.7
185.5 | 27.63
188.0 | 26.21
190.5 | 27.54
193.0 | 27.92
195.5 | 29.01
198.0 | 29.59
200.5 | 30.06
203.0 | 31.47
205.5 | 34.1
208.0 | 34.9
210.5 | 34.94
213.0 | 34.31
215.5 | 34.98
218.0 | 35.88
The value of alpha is 34.9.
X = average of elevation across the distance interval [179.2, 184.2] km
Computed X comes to 27.6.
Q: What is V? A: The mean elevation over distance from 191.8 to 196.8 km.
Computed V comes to 28.5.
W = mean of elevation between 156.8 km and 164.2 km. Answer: 37.6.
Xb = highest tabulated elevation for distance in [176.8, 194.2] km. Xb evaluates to 30.35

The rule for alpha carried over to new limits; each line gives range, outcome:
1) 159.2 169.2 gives 37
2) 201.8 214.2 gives 34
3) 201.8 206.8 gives 32.8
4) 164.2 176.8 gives 35.3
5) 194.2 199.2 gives 29.3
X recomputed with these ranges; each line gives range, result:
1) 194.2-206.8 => 30.9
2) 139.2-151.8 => 45.3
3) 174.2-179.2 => 32.1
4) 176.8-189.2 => 27.9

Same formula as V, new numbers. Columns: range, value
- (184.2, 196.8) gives 27.7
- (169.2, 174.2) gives 34.5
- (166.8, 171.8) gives 35.1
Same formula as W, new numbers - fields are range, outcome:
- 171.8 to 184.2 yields 30.9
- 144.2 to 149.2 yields 46.3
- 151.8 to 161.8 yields 39.1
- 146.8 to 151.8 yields 45.3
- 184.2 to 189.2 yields 26.9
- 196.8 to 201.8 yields 29.8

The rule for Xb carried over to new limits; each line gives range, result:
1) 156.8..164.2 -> 38.31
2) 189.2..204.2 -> 31.47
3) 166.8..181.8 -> 36.18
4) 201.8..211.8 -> 34.94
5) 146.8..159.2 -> 46.1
